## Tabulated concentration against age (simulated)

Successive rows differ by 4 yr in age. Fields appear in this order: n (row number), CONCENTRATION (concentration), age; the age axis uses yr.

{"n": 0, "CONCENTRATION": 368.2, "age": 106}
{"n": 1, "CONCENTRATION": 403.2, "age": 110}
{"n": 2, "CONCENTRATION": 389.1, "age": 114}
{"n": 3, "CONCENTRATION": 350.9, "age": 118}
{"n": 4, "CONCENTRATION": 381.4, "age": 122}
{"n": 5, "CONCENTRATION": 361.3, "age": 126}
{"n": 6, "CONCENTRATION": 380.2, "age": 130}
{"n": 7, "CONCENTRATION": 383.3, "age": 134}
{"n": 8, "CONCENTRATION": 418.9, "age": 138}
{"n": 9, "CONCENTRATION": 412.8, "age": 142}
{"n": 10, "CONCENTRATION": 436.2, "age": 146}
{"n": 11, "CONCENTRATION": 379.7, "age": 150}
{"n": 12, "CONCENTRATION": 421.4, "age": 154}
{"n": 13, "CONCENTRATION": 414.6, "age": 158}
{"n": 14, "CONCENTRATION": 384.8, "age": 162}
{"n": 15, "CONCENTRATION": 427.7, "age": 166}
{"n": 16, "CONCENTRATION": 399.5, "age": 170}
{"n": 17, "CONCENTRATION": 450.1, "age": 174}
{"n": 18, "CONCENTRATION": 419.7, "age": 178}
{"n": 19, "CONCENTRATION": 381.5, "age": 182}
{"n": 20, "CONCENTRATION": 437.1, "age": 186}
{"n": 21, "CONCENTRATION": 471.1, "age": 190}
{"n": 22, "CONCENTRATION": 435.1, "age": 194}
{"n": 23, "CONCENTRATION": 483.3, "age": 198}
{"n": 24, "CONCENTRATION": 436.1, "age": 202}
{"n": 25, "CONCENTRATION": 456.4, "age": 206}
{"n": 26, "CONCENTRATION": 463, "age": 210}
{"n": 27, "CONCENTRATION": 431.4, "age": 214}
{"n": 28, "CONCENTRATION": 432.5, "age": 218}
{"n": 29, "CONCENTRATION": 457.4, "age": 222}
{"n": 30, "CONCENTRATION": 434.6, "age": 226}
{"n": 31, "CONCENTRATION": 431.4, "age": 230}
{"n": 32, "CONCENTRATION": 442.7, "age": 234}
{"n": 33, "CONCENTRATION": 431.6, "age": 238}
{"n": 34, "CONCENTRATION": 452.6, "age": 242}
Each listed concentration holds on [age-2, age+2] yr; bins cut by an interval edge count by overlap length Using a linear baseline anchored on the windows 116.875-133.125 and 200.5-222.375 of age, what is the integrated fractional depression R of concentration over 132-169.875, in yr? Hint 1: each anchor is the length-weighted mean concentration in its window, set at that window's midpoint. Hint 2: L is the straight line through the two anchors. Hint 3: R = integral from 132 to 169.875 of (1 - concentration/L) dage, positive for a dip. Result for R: -1.5 yr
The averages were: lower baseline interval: 370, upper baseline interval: 446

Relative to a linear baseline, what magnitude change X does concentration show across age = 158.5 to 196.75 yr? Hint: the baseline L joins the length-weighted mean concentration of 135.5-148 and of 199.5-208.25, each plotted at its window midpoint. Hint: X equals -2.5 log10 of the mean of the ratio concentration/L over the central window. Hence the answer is 0.03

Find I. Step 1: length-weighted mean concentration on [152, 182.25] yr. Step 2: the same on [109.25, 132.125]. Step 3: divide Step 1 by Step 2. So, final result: 1.1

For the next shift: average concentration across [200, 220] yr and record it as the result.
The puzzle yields 444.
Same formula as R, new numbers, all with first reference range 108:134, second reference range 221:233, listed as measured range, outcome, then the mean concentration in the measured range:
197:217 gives -1.1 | 452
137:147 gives -0.8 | 422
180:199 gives -1.0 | 439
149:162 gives -0.2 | 404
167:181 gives -0.4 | 420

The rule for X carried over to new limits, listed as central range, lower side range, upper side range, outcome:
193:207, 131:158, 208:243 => -0.06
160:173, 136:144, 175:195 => 0.04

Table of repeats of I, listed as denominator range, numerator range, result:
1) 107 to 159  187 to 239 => 1.13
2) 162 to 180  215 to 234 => 1.05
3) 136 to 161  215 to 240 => 1.06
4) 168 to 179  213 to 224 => 1.04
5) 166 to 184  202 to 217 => 1.08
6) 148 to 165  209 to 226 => 1.10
